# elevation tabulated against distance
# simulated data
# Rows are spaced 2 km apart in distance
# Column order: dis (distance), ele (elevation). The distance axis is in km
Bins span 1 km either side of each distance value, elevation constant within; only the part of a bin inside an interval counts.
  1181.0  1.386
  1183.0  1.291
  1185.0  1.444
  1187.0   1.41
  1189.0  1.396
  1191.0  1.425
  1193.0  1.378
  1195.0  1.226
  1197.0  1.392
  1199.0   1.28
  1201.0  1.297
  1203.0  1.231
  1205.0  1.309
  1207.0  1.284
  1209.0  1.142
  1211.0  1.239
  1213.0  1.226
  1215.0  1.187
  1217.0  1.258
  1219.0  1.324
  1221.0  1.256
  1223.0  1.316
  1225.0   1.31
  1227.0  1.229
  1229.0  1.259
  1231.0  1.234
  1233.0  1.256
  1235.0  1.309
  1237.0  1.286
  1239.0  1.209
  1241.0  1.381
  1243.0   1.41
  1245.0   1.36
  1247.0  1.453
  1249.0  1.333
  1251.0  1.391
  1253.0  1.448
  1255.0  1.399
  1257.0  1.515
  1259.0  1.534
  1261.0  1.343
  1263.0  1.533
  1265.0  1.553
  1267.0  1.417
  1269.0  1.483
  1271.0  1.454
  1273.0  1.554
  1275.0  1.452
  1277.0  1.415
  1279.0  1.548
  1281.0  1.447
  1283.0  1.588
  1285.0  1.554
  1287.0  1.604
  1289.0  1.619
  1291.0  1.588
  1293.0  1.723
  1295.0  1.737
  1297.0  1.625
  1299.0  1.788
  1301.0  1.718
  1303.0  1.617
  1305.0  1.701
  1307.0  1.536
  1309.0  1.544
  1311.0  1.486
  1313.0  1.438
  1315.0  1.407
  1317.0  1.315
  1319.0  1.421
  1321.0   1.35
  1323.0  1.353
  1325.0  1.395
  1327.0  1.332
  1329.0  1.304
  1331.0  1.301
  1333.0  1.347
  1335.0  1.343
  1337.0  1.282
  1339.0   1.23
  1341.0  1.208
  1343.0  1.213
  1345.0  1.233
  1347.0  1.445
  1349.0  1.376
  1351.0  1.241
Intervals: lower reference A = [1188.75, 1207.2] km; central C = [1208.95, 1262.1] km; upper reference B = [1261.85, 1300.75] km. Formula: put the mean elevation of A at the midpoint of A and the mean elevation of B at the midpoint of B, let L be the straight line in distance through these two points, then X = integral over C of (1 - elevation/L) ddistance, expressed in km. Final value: 4.1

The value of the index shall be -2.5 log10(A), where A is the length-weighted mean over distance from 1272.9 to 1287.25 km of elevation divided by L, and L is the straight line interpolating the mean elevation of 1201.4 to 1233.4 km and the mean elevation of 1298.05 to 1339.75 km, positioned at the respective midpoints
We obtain -0.11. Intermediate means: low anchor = 1.25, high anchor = 1.44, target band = 1.51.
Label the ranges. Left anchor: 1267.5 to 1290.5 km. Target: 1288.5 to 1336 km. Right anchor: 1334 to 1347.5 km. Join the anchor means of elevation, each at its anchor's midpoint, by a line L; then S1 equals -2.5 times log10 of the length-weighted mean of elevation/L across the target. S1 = -0.08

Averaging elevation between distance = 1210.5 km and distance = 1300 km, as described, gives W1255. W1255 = 1.43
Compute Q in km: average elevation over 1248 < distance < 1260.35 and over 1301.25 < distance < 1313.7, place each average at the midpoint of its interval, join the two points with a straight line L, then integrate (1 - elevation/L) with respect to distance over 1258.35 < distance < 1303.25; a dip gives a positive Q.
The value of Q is -1.8 km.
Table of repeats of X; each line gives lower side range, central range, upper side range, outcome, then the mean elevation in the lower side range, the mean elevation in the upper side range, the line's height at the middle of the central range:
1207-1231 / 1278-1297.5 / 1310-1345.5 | -4.5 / 1.25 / 1.33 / 1.3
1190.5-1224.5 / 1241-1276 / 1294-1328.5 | -1.3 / 1.28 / 1.51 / 1.39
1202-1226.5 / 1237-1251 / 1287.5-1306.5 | 0.5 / 1.26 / 1.67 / 1.41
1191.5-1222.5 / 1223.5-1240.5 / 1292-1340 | 0.7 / 1.27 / 1.47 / 1.32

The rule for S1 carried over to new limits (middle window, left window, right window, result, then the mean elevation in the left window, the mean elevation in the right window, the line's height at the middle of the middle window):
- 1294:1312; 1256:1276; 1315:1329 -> -0.17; 1.48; 1.36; 1.4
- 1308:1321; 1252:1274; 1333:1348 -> -0.06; 1.48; 1.28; 1.35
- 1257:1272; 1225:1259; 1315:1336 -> -0.10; 1.35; 1.35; 1.35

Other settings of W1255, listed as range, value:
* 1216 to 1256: 1.32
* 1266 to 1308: 1.58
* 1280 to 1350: 1.46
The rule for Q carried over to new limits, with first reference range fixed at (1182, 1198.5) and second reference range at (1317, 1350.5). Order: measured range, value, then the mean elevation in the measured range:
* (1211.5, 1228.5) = 1.19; 1.26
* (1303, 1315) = -1.88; 1.54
